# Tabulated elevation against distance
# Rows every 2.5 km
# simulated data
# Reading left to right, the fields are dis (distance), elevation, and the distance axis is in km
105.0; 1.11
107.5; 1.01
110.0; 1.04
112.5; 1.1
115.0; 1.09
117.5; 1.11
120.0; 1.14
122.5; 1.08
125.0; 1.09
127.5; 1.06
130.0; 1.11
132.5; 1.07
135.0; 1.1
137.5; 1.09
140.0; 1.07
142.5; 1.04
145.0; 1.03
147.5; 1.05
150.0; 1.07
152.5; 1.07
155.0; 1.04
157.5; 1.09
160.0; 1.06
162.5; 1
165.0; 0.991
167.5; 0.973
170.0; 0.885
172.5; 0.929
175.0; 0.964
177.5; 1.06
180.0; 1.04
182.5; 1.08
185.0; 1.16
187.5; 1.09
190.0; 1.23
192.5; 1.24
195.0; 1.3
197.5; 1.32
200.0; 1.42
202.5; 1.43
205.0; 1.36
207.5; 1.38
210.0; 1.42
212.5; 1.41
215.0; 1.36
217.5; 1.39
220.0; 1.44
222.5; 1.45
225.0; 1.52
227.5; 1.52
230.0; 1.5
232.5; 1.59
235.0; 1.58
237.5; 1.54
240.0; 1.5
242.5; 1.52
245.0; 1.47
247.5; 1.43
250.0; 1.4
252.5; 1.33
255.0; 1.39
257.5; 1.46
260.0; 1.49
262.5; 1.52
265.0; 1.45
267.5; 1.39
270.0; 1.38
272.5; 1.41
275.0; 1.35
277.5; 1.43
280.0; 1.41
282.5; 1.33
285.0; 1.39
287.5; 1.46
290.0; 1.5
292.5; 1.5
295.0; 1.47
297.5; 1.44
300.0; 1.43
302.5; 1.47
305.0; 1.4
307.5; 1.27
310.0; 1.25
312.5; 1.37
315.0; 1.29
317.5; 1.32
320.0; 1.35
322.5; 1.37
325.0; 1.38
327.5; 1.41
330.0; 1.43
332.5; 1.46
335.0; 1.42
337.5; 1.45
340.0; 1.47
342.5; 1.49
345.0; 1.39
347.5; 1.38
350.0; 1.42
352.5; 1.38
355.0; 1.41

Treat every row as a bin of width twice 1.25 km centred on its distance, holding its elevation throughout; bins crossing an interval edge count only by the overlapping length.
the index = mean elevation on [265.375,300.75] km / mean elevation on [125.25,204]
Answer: 1.3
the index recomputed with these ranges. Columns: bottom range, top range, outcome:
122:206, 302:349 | 1.25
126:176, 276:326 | 1.34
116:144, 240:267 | 1.33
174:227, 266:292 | 1.09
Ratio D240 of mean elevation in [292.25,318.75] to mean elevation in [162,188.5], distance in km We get 1.4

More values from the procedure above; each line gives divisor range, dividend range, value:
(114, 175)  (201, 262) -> 1.39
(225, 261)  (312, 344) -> 0.95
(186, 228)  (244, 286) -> 1.04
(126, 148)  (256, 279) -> 1.34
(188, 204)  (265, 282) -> 1.06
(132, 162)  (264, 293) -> 1.33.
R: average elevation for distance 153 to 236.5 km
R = 1.25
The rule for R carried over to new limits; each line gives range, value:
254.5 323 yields 1.4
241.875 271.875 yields 1.43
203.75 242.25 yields 1.47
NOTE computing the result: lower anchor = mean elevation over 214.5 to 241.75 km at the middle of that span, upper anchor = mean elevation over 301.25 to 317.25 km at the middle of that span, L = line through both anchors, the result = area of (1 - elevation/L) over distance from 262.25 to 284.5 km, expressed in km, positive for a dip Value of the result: 0.1 km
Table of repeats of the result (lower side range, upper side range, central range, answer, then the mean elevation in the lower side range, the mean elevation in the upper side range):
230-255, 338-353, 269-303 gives 0.7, 1.48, 1.43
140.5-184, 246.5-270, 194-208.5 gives -2.2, 1.02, 1.43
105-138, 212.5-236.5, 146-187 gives 7.4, 1.08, 1.48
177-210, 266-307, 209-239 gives -3.9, 1.25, 1.42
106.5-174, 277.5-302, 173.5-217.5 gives -2.1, 1.05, 1.44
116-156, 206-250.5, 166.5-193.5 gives 4.4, 1.08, 1.47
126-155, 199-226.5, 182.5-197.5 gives 1.2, 1.07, 1.42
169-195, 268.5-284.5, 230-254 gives -4.0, 1.08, 1.39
